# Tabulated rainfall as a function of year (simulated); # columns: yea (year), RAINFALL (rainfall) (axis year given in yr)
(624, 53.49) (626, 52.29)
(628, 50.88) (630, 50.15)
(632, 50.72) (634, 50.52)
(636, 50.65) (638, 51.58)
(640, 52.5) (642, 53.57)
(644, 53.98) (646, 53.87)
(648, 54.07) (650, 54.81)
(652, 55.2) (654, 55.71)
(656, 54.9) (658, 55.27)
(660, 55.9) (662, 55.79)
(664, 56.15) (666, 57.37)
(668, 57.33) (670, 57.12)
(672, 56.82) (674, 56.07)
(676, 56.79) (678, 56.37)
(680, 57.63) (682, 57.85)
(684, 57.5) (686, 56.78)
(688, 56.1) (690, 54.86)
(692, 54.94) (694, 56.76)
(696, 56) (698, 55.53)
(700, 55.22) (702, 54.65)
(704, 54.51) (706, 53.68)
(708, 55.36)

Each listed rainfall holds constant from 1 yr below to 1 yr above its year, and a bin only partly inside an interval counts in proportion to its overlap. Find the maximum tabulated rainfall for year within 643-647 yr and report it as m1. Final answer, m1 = 53.98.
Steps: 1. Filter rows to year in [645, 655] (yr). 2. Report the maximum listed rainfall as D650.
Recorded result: 55.71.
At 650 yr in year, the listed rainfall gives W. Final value 54.81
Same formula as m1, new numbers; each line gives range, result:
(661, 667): 57.37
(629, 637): 50.72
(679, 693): 57.85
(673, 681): 57.63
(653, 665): 56.15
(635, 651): 54.81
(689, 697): 56.76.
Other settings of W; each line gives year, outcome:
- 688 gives 56.1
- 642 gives 53.57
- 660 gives 55.9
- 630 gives 50.15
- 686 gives 56.78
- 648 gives 54.07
